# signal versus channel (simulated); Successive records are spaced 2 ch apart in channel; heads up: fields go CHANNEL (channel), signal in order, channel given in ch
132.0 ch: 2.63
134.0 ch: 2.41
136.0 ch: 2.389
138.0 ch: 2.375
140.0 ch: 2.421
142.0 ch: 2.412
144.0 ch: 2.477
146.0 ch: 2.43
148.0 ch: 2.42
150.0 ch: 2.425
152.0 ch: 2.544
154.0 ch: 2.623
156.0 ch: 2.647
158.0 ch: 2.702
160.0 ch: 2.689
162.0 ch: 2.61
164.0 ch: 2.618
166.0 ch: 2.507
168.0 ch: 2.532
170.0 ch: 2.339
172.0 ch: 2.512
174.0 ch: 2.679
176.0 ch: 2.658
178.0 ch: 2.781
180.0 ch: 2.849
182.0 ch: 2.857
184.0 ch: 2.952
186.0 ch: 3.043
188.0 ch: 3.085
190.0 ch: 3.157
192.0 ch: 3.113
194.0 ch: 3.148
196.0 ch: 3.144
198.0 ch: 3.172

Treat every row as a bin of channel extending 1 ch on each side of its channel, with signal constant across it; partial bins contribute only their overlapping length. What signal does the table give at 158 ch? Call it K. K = 2.702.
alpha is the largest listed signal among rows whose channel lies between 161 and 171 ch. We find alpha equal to 2.618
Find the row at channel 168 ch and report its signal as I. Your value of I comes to 2.532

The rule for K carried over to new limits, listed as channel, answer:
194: 3.148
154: 2.623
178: 2.781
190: 3.157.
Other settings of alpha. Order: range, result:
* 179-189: 3.085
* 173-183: 2.857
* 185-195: 3.157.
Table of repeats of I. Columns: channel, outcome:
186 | 3.043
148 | 2.42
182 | 2.857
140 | 2.421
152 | 2.544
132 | 2.63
